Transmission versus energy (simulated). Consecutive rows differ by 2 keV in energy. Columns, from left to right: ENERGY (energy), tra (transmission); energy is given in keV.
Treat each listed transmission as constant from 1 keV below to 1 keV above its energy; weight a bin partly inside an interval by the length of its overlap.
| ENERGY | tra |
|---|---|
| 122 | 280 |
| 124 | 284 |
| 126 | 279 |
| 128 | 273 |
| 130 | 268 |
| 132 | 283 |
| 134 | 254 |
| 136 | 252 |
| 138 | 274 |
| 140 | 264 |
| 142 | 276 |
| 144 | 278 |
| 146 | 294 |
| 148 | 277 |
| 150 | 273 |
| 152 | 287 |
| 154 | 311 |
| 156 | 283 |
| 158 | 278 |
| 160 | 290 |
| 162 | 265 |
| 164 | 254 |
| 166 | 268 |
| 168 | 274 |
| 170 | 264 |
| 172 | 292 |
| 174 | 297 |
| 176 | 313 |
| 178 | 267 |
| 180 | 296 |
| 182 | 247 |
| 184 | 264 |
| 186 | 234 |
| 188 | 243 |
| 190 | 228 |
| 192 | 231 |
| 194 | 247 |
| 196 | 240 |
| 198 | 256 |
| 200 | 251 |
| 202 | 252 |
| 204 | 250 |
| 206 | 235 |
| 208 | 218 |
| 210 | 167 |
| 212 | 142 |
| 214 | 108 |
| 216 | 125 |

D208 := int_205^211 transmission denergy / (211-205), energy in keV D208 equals 207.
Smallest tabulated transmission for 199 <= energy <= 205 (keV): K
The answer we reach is 250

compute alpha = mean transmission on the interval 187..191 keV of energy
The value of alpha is 236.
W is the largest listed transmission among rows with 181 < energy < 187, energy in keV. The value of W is 264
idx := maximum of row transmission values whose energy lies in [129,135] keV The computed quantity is 283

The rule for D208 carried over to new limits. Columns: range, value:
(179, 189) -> 257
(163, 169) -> 265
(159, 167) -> 269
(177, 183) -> 270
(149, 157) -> 288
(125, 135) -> 271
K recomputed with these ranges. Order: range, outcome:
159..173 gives 254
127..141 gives 252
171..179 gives 267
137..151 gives 264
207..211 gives 167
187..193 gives 228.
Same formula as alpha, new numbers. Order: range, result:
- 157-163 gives 278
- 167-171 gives 269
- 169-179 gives 287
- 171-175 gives 294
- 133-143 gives 264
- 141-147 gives 283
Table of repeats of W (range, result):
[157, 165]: 290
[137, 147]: 294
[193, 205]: 256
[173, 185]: 313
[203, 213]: 250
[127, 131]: 273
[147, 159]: 311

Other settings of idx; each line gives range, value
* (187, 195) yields 247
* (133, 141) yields 274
